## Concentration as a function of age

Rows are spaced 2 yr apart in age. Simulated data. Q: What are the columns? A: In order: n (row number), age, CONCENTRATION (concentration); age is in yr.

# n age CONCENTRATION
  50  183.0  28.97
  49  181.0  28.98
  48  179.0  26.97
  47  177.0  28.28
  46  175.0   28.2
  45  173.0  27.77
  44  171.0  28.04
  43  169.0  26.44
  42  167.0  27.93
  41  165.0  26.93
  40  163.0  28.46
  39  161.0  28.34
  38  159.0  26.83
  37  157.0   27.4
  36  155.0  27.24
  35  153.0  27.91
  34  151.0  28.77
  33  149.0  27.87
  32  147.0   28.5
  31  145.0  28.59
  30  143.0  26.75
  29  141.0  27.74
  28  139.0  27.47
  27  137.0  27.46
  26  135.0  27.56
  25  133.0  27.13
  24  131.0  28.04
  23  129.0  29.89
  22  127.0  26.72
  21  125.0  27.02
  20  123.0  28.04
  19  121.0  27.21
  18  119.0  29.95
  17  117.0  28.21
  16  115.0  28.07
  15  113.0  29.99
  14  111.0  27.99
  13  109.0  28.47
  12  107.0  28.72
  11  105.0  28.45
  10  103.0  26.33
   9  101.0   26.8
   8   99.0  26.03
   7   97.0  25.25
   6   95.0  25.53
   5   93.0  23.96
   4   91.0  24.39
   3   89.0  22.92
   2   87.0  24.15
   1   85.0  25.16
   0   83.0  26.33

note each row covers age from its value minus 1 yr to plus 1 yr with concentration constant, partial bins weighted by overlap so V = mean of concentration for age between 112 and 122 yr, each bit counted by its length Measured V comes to 28.7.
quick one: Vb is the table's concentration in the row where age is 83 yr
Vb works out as 26.33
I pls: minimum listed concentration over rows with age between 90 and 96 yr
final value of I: 23.96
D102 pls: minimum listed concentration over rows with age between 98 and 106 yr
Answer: 26.03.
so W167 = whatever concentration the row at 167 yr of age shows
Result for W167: 27.93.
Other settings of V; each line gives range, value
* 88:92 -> 23.7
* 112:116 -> 29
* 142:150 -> 27.9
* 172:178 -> 28.1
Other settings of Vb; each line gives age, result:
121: 27.21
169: 26.44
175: 28.2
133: 27.13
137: 27.46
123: 28.04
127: 26.72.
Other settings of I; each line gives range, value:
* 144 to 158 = 27.24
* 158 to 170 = 26.44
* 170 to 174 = 27.77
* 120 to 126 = 27.02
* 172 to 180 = 26.97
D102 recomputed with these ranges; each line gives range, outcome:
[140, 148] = 26.75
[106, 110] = 28.47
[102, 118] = 26.33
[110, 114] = 27.99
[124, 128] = 26.72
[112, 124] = 27.21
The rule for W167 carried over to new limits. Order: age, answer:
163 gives 28.46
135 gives 27.56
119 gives 29.95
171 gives 28.04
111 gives 27.99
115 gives 28.07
